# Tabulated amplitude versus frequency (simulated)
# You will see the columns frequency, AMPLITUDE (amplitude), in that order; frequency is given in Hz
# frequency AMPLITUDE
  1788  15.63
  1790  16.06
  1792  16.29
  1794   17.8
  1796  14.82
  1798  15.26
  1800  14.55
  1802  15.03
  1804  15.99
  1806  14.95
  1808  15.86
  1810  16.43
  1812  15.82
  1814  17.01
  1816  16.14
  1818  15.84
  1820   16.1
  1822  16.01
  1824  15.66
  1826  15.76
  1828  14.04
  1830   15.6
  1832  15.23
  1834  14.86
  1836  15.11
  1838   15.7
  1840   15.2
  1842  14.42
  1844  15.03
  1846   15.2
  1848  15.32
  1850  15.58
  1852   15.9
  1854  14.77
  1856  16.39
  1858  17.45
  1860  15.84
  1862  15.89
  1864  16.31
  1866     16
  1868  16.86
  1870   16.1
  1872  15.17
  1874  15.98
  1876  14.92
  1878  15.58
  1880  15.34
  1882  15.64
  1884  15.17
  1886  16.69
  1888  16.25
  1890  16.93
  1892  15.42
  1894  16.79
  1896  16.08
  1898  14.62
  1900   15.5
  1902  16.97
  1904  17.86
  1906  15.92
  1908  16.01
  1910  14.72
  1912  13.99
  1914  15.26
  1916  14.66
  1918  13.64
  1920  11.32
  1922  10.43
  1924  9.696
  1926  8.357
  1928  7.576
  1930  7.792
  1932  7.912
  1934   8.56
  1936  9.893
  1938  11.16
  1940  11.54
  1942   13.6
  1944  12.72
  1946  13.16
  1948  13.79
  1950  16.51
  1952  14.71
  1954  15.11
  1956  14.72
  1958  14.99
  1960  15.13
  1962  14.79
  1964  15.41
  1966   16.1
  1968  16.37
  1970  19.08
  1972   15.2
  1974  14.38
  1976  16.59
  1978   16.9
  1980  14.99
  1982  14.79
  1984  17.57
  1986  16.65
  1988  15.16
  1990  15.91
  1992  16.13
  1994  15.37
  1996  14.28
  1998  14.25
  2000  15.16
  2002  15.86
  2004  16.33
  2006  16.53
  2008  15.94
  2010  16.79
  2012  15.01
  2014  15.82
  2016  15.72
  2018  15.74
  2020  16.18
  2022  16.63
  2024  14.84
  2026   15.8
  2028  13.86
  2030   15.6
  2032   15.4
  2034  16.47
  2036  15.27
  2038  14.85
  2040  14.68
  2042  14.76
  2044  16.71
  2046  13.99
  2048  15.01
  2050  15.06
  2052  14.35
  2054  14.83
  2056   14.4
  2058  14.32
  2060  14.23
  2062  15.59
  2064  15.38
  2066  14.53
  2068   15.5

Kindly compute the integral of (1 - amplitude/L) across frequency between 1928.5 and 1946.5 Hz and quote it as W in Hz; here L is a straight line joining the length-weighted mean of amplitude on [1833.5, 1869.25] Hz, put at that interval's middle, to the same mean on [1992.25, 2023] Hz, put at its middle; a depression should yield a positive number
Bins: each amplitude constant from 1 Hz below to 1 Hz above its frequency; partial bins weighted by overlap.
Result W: 5.90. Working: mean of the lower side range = 15.7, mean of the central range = 10.5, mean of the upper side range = 15.7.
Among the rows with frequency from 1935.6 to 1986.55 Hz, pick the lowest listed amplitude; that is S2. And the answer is 9.893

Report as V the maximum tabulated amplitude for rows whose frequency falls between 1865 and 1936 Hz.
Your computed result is 17.86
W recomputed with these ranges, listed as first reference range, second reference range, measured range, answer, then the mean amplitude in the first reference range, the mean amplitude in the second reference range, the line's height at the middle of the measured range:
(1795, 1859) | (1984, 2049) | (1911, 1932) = 6.0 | 15.5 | 15.6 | 15.5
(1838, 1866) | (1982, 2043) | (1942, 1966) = 1.5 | 15.7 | 15.6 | 15.6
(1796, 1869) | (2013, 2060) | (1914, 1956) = 9.9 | 15.6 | 15.2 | 15.4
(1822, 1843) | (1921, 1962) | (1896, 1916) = -4.0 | 15.2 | 11.9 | 13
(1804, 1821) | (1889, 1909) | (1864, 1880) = 0.3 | 16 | 16.2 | 16.1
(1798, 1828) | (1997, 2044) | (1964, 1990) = -0.9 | 15.7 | 15.6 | 15.6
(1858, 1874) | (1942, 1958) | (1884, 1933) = 4.8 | 16.1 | 14.4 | 15.2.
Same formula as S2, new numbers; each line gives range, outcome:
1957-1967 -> 14.79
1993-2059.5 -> 13.86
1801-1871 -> 14.04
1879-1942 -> 7.576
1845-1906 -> 14.62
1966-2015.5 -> 14.25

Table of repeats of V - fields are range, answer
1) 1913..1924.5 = 15.26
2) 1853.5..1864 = 17.45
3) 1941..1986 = 19.08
